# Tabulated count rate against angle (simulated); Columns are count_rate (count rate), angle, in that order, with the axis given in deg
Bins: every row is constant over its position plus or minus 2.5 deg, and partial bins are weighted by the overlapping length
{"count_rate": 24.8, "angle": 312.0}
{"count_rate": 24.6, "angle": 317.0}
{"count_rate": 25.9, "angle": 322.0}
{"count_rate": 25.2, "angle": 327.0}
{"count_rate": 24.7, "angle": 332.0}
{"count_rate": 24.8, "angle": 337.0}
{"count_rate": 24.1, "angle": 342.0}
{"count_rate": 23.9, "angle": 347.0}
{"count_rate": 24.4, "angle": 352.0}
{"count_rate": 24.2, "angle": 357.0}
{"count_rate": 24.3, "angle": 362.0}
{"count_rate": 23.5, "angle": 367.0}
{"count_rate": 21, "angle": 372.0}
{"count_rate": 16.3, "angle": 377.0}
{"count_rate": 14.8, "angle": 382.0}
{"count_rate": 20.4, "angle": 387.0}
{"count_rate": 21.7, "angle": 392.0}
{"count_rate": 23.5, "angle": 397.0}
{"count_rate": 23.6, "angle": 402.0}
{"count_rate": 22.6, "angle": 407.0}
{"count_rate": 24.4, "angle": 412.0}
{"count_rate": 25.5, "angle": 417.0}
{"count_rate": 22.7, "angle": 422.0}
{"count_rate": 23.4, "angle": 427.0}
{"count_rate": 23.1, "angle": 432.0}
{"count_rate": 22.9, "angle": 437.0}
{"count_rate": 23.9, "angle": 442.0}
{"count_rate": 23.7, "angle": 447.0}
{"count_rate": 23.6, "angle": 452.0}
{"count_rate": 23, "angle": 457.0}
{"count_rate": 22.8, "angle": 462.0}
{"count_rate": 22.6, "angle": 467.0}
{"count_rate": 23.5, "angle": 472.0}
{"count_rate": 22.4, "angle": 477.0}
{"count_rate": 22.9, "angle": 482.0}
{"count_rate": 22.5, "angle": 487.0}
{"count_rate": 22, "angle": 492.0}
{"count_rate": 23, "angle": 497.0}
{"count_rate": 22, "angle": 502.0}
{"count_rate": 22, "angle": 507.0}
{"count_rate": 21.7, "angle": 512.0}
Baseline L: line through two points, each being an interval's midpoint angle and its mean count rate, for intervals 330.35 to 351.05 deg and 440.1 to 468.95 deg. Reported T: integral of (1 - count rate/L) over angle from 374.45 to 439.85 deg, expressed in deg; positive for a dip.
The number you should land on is 4.9 deg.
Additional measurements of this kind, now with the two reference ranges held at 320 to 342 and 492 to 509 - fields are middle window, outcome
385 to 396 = 1.21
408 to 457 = -0.49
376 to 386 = 3.32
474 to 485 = -0.02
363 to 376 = 1.39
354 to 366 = 0.19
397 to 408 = 0.28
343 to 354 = 0.27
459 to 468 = 0.06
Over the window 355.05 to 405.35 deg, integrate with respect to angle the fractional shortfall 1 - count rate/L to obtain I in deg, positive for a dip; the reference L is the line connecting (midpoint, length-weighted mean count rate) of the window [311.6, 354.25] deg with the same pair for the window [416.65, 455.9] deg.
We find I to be 5.9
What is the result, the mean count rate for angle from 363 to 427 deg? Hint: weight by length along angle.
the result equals 21.8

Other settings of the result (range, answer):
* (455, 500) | 22.7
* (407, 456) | 23.6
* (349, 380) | 22.2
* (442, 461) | 23.4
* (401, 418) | 23.9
